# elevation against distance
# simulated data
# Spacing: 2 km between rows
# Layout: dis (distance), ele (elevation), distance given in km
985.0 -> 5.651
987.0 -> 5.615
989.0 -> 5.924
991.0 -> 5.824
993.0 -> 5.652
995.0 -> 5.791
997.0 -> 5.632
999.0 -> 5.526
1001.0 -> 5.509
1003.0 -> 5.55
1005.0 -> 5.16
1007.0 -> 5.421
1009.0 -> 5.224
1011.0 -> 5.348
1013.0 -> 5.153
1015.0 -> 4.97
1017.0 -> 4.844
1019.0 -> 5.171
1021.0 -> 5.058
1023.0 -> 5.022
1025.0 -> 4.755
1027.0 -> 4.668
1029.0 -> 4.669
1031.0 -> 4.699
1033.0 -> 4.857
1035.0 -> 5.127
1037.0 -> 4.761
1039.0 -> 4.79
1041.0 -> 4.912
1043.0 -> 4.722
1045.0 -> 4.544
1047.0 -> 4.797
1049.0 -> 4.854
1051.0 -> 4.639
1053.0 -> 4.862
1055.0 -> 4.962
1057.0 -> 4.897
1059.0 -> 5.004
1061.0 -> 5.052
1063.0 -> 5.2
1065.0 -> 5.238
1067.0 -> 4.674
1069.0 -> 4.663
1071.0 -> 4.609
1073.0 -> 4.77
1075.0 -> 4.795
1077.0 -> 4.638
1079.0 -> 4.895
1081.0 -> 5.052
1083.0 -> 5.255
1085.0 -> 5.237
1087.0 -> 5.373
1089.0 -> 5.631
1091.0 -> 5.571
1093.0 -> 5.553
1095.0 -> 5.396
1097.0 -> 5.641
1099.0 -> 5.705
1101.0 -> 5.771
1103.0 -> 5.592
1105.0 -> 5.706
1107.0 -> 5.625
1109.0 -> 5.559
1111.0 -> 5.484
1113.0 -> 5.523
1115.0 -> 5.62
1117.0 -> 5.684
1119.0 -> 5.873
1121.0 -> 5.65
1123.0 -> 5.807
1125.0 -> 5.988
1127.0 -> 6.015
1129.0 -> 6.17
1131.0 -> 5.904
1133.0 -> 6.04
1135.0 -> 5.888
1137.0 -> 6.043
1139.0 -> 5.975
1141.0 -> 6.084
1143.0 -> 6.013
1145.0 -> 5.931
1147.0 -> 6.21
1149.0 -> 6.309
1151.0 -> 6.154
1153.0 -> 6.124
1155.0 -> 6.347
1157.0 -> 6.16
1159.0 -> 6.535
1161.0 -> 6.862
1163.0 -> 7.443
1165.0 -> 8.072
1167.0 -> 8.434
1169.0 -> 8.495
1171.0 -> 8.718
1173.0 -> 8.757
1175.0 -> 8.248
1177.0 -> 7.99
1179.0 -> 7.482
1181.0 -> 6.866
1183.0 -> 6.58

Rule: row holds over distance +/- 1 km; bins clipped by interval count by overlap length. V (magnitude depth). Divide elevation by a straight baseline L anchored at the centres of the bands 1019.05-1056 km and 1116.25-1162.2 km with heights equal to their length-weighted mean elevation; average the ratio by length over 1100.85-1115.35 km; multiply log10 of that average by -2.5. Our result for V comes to 0.02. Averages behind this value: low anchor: 4.83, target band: 5.6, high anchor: 6.08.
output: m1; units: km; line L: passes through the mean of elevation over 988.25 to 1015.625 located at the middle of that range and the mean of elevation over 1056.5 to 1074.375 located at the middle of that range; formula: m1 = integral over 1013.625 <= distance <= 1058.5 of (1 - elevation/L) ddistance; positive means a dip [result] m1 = 2.76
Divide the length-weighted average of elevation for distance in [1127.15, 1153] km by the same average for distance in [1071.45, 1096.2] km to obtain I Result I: 1.17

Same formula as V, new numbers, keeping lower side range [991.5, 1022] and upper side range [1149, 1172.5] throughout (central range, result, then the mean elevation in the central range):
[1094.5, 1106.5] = 0.149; 5.64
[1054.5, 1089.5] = 0.224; 4.99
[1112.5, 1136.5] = 0.157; 5.86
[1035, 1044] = 0.186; 4.83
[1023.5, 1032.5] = 0.184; 4.72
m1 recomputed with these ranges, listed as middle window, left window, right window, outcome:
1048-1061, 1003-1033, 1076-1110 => 0.8 km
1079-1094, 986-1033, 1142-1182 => 2.1 km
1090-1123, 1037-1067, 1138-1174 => 1.8 km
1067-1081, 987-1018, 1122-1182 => 3.1 km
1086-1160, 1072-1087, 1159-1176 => 6.7 km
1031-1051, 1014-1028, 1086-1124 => 1.1 km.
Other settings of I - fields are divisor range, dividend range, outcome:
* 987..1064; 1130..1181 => 1.35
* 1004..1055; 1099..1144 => 1.18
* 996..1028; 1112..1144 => 1.14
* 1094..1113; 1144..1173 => 1.26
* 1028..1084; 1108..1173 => 1.32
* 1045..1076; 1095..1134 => 1.18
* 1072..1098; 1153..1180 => 1.46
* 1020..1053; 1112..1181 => 1.37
